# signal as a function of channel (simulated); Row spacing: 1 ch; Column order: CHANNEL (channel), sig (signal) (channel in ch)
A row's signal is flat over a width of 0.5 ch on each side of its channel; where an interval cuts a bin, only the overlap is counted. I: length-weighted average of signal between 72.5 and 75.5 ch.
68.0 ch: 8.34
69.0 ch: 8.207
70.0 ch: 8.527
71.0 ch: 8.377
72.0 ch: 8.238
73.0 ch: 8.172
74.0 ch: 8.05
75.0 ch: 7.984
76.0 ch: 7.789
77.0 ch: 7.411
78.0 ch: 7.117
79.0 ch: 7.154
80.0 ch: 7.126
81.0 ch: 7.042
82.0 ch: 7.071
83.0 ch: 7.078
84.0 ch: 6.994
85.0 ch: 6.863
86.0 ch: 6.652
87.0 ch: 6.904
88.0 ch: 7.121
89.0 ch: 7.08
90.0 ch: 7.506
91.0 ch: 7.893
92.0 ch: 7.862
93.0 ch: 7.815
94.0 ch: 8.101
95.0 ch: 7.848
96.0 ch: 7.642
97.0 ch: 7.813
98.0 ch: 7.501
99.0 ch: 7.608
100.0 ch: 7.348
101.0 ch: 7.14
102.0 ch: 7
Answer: 8.07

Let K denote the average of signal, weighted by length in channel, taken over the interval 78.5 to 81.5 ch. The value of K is 7.11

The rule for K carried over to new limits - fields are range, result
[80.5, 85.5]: 7.01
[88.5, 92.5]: 7.59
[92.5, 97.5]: 7.84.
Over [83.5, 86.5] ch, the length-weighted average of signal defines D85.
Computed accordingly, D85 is 6.84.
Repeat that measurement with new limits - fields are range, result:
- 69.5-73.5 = 8.33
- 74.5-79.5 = 7.49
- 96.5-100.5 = 7.57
